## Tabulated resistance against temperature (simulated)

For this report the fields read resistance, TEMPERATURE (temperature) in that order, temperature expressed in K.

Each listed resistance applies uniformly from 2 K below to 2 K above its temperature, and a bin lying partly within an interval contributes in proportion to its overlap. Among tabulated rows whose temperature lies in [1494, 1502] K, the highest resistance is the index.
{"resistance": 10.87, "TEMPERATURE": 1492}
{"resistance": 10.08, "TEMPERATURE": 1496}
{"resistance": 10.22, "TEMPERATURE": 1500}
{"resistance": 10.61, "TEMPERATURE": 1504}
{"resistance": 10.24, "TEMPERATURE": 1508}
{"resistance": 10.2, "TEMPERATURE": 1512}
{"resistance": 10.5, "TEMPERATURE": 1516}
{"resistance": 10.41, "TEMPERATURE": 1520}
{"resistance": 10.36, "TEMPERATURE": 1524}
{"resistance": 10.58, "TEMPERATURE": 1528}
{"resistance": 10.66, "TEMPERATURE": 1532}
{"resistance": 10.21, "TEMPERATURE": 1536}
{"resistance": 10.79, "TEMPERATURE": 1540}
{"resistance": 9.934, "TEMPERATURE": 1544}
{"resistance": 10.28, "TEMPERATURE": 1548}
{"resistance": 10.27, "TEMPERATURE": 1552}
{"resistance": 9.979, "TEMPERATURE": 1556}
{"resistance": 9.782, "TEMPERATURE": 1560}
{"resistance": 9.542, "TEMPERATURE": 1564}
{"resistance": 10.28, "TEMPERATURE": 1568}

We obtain 10.22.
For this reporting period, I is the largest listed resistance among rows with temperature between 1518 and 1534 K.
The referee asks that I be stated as 10.66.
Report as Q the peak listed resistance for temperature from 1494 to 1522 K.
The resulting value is 10.61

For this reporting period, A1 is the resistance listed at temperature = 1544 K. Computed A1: 9.934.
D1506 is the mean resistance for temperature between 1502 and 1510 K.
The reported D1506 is 10.4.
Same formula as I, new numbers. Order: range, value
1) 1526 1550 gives 10.79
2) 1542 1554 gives 10.28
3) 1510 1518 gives 10.5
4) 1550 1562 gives 10.27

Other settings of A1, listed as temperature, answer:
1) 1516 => 10.5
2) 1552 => 10.27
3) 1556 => 9.979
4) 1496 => 10.08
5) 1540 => 10.79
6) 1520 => 10.41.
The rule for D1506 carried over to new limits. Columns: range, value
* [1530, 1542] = 10.6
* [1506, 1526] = 10.3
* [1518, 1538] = 10.4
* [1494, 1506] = 10.3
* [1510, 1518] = 10.3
